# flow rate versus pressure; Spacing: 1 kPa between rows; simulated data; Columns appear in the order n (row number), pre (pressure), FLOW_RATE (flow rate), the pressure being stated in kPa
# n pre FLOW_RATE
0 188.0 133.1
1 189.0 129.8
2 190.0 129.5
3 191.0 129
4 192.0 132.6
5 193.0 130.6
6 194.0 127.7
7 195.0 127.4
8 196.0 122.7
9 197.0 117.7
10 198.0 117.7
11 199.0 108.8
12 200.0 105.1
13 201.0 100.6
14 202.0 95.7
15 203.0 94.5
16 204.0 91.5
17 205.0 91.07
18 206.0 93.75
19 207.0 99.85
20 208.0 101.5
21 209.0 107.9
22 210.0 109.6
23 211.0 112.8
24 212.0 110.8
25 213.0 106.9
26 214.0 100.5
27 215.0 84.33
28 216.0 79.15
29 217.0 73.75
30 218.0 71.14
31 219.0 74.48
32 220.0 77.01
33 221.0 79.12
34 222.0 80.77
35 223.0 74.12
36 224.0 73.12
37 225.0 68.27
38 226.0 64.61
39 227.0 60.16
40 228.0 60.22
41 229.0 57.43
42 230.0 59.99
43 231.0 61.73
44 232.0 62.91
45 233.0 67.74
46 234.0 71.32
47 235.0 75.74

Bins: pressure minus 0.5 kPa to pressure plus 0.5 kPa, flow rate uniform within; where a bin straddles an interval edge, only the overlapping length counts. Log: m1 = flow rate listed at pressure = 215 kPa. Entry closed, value 84.33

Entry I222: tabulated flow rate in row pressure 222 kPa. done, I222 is 80.77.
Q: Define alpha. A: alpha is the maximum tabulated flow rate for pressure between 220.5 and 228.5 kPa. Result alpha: 80.77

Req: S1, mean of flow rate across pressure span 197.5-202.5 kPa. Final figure 106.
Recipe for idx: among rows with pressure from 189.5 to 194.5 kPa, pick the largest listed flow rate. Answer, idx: 132.6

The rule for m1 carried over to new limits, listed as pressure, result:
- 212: 110.8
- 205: 91.07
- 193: 130.6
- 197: 117.7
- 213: 106.9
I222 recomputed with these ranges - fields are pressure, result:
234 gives 71.32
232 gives 62.91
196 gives 122.7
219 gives 74.48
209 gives 107.9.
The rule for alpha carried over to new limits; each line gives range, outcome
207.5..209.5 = 107.9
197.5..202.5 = 117.7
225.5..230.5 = 64.61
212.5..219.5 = 106.9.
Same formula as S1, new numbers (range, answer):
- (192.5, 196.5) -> 127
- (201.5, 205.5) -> 93.2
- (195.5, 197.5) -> 120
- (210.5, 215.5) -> 103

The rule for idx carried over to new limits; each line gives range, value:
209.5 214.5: 112.8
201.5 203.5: 95.7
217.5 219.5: 74.48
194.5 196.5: 127.4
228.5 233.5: 67.74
